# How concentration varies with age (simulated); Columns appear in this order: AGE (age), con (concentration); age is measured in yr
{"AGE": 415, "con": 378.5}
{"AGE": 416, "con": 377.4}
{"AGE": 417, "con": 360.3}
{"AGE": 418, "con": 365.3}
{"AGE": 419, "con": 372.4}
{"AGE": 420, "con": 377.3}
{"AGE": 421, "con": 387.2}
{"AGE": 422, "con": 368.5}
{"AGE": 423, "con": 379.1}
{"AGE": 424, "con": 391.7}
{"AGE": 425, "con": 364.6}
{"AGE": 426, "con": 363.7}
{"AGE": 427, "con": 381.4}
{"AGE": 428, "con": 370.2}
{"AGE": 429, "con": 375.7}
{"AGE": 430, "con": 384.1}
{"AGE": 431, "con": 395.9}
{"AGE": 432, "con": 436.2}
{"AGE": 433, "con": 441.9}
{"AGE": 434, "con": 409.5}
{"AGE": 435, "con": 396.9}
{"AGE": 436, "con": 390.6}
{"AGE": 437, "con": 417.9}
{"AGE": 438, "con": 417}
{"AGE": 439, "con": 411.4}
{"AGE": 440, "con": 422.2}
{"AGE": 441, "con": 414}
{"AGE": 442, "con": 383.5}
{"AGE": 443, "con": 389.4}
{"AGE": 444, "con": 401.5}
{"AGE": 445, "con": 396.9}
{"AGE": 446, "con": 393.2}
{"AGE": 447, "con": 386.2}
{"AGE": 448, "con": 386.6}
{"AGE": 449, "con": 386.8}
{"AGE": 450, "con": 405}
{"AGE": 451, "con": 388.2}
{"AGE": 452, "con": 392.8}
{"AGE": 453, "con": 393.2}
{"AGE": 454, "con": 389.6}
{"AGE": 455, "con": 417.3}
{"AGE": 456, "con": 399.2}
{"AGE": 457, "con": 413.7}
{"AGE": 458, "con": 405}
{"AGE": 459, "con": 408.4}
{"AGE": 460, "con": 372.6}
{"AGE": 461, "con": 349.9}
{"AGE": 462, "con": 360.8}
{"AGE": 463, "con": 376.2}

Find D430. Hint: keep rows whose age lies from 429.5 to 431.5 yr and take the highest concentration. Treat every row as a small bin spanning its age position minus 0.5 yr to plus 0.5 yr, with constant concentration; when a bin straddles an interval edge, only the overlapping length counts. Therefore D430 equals 395.9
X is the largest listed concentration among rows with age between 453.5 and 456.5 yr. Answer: 417.3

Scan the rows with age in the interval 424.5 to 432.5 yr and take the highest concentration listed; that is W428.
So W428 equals 436.2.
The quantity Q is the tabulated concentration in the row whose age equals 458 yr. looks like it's 405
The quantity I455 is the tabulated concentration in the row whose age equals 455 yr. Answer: 417.3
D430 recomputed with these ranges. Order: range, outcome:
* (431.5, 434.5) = 441.9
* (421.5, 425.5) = 391.7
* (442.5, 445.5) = 401.5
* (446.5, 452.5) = 405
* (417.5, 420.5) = 377.3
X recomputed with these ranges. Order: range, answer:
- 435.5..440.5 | 422.2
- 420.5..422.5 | 387.2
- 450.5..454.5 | 393.2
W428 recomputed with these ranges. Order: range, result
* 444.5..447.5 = 396.9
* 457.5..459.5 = 408.4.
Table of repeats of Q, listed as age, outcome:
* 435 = 396.9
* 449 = 386.8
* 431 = 395.9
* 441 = 414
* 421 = 387.2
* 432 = 436.2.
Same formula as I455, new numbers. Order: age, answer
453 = 393.2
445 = 396.9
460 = 372.6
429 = 375.7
